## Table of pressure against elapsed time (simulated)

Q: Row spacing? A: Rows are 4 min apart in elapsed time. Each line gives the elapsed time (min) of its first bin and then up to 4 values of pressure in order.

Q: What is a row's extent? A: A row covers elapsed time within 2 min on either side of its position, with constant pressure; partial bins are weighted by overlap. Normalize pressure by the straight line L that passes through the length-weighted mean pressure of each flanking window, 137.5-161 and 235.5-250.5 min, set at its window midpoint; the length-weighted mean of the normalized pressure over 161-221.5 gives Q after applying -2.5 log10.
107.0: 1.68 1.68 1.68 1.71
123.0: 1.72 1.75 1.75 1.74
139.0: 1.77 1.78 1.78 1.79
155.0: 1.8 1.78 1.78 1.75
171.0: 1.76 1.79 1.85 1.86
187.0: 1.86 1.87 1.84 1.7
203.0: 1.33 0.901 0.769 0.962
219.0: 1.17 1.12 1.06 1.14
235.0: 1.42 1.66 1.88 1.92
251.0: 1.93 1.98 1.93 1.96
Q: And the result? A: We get 0.16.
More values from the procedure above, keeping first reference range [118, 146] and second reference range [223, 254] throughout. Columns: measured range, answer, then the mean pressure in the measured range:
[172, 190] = -0.11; 1.84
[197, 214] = 0.36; 1.16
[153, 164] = -0.05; 1.79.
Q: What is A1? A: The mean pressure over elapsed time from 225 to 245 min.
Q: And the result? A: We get 1.43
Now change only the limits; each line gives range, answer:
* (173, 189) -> 1.84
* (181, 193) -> 1.86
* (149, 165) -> 1.79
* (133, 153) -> 1.77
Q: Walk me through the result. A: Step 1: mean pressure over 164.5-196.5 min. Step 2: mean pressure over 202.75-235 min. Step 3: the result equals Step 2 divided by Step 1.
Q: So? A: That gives 0.58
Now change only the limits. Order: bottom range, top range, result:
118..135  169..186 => 1.05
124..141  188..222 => 0.76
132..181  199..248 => 0.72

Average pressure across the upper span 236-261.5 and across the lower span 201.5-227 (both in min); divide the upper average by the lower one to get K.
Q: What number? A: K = 1.8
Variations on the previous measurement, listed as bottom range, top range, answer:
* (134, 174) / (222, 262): 0.92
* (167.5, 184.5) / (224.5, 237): 0.67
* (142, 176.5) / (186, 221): 0.77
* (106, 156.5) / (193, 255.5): 0.81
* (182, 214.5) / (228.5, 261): 1.16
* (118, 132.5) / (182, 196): 1.07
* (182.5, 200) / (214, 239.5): 0.66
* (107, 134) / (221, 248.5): 0.85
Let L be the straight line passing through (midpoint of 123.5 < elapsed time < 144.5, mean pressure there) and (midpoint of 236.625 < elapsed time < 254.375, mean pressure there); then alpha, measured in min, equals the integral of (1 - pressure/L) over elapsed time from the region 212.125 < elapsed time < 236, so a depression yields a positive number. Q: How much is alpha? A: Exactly 9.3 min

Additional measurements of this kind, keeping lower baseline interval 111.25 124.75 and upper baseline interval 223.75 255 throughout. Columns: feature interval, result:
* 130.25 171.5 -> -2.6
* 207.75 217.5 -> 4.4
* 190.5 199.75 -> -1.0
